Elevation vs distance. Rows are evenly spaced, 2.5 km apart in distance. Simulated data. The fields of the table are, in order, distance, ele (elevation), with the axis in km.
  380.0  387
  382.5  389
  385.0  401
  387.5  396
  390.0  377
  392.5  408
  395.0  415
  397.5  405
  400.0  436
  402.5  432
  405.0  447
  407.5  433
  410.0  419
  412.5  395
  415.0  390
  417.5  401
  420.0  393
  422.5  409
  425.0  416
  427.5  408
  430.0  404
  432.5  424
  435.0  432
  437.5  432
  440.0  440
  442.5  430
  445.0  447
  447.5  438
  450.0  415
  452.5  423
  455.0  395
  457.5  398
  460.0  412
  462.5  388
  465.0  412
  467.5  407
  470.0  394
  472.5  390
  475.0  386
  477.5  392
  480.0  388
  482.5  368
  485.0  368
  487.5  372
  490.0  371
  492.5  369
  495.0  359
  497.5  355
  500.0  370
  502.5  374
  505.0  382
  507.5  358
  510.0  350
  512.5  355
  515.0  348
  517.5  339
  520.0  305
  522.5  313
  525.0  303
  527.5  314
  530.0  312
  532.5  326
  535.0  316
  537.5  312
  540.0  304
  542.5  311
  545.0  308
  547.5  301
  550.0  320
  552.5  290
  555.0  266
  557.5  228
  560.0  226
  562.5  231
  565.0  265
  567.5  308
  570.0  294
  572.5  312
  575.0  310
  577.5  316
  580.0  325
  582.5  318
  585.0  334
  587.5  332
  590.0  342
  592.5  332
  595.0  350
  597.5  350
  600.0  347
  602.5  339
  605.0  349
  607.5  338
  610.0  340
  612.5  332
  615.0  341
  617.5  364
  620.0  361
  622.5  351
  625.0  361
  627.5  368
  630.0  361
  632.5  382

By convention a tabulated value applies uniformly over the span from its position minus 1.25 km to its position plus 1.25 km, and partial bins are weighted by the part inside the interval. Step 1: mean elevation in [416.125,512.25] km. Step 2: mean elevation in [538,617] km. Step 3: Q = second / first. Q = 0.8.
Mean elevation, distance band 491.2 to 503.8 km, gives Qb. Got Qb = 365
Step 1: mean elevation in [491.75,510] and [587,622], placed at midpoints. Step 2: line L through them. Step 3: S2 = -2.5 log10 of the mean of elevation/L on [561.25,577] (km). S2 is 0.22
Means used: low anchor 366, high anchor 344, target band 288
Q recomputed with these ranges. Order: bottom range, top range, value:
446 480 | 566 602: 0.81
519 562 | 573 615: 1.13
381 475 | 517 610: 0.75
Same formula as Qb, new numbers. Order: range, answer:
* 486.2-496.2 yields 368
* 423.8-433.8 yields 413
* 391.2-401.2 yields 416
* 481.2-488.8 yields 369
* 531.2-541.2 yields 315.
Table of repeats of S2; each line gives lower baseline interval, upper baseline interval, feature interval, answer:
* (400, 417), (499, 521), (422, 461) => -0.059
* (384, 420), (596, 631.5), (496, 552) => 0.141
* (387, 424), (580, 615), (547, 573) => 0.270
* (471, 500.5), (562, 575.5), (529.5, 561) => 0.069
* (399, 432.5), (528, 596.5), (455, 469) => -0.064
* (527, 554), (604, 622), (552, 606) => 0.077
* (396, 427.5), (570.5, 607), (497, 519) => 0.033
